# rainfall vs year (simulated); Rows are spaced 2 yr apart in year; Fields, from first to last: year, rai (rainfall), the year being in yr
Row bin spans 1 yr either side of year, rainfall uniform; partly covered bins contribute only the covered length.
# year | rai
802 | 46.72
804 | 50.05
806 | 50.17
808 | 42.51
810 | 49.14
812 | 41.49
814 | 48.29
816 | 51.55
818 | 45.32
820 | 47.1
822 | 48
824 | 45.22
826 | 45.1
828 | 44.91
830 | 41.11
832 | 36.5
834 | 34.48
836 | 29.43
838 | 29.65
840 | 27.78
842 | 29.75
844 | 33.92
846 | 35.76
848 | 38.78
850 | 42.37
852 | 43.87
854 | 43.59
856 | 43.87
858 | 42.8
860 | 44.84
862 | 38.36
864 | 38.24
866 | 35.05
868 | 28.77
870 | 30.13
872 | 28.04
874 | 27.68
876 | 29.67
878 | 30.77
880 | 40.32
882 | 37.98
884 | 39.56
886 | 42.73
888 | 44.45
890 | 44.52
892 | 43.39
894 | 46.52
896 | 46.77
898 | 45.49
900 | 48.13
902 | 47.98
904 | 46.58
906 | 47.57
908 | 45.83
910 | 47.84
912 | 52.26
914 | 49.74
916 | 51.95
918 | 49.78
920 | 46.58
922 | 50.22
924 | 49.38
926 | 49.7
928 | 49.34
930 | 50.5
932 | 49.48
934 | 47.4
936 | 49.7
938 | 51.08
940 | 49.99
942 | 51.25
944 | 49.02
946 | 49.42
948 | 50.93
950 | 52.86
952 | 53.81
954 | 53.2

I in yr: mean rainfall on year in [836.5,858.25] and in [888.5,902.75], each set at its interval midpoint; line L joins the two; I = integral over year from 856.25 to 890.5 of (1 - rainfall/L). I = 4.2 yr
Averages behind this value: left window 37.1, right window 46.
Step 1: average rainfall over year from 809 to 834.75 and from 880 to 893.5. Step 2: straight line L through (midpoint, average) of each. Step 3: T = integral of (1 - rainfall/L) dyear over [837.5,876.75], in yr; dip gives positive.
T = 6.8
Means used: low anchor 44.6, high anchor 42.1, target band 35.8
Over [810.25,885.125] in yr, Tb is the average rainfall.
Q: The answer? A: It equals 38.5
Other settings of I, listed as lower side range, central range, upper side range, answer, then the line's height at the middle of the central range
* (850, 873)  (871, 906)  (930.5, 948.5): 1.3 yr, 42.2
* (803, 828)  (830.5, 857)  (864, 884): 2.4 yr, 40.1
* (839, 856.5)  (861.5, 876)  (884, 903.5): 3.2 yr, 41.1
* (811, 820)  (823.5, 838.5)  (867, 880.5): 1.5 yr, 42.4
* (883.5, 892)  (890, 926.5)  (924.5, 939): -1.5 yr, 46.1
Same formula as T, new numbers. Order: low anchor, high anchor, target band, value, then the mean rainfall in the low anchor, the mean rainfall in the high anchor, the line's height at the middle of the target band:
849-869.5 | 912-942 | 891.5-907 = -0.3 yr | 39.9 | 49.8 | 45.7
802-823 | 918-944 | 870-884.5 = 4.6 yr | 47.3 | 49.5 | 48.5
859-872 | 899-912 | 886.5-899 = -0.4 yr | 35.3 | 47.7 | 43.7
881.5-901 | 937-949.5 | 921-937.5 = -0.3 yr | 44.1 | 50.4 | 48.7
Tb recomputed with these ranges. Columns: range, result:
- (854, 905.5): 39.9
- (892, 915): 47.5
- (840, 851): 35.4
